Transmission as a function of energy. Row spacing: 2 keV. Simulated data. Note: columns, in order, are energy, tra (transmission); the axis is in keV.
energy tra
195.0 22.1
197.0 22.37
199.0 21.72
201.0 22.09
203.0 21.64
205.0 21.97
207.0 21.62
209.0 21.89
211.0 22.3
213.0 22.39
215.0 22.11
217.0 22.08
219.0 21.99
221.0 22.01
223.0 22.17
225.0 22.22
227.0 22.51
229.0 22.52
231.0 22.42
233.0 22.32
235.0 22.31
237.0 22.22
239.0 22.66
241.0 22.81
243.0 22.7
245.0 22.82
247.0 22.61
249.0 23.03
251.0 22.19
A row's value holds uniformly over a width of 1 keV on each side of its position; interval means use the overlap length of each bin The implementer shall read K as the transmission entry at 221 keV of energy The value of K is 22.01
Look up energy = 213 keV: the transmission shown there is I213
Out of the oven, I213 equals 22.39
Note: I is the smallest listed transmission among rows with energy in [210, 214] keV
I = 22.3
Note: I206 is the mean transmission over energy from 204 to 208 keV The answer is 21.8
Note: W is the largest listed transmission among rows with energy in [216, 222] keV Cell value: 22.08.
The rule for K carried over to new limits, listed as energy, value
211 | 22.3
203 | 21.64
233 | 22.32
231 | 22.42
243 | 22.7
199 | 21.72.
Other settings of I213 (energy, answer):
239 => 22.66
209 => 21.89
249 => 23.03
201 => 22.09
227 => 22.51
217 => 22.08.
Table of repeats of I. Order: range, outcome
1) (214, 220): 21.99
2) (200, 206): 21.64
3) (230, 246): 22.22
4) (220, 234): 22.01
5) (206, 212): 21.62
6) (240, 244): 22.7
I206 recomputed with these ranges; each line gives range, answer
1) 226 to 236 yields 22.4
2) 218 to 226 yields 22.1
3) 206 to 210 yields 21.8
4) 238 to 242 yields 22.7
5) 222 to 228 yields 22.3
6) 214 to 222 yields 22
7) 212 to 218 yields 22.2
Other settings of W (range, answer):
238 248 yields 22.82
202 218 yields 22.39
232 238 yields 22.32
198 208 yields 22.09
